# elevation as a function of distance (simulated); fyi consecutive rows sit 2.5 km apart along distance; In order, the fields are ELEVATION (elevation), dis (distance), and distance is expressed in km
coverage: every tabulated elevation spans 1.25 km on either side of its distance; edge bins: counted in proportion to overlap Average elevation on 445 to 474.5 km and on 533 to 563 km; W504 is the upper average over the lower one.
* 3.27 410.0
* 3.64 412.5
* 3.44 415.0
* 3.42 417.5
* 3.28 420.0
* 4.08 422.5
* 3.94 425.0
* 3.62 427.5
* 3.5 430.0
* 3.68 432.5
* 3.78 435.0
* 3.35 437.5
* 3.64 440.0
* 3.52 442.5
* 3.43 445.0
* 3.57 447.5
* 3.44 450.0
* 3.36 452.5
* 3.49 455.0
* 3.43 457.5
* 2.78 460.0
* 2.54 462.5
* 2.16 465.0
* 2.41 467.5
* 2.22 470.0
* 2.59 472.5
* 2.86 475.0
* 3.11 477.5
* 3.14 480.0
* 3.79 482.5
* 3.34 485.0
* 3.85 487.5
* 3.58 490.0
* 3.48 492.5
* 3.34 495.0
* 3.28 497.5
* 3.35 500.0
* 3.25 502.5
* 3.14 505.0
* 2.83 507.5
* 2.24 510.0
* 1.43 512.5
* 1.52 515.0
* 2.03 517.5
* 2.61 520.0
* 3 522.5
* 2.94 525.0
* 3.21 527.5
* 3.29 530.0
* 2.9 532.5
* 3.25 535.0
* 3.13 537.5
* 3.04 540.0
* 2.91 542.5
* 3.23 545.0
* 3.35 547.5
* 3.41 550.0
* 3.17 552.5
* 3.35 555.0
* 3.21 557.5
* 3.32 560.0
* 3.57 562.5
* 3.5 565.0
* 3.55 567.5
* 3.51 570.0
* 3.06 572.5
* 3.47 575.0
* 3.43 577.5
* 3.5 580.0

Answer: 1.10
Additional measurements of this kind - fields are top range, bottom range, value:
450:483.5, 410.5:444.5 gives 0.81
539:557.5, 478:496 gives 0.92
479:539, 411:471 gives 0.90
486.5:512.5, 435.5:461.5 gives 0.92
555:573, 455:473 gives 1.28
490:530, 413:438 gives 0.78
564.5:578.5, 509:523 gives 1.63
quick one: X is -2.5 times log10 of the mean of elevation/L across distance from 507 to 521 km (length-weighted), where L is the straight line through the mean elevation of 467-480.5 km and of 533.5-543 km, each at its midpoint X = 0.39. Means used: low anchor 2.72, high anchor 3.09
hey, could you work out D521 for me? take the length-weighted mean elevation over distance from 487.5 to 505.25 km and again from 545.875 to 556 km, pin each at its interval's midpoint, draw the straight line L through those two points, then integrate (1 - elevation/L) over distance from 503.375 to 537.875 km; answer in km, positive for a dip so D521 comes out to 7.0 km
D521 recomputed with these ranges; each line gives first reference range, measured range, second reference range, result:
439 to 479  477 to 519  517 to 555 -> 0.94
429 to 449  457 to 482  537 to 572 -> 5.41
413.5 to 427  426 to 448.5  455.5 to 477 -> -2.04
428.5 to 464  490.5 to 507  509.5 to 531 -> -3.36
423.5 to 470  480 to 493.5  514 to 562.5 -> -1.70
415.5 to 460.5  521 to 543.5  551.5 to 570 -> 2.32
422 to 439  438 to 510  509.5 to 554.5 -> 3.34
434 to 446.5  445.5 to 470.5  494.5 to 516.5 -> 2.58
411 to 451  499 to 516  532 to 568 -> 4.22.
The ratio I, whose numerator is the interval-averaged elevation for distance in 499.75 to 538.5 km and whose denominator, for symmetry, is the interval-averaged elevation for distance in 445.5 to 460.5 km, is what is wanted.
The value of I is 0.81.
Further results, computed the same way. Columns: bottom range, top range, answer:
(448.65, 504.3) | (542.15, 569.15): 1.07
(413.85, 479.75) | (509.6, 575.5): 0.93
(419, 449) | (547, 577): 0.93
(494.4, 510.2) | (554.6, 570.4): 1.10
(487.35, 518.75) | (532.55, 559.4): 1.13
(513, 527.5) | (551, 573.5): 1.38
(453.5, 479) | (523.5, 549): 1.13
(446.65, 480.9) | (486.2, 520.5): 0.98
